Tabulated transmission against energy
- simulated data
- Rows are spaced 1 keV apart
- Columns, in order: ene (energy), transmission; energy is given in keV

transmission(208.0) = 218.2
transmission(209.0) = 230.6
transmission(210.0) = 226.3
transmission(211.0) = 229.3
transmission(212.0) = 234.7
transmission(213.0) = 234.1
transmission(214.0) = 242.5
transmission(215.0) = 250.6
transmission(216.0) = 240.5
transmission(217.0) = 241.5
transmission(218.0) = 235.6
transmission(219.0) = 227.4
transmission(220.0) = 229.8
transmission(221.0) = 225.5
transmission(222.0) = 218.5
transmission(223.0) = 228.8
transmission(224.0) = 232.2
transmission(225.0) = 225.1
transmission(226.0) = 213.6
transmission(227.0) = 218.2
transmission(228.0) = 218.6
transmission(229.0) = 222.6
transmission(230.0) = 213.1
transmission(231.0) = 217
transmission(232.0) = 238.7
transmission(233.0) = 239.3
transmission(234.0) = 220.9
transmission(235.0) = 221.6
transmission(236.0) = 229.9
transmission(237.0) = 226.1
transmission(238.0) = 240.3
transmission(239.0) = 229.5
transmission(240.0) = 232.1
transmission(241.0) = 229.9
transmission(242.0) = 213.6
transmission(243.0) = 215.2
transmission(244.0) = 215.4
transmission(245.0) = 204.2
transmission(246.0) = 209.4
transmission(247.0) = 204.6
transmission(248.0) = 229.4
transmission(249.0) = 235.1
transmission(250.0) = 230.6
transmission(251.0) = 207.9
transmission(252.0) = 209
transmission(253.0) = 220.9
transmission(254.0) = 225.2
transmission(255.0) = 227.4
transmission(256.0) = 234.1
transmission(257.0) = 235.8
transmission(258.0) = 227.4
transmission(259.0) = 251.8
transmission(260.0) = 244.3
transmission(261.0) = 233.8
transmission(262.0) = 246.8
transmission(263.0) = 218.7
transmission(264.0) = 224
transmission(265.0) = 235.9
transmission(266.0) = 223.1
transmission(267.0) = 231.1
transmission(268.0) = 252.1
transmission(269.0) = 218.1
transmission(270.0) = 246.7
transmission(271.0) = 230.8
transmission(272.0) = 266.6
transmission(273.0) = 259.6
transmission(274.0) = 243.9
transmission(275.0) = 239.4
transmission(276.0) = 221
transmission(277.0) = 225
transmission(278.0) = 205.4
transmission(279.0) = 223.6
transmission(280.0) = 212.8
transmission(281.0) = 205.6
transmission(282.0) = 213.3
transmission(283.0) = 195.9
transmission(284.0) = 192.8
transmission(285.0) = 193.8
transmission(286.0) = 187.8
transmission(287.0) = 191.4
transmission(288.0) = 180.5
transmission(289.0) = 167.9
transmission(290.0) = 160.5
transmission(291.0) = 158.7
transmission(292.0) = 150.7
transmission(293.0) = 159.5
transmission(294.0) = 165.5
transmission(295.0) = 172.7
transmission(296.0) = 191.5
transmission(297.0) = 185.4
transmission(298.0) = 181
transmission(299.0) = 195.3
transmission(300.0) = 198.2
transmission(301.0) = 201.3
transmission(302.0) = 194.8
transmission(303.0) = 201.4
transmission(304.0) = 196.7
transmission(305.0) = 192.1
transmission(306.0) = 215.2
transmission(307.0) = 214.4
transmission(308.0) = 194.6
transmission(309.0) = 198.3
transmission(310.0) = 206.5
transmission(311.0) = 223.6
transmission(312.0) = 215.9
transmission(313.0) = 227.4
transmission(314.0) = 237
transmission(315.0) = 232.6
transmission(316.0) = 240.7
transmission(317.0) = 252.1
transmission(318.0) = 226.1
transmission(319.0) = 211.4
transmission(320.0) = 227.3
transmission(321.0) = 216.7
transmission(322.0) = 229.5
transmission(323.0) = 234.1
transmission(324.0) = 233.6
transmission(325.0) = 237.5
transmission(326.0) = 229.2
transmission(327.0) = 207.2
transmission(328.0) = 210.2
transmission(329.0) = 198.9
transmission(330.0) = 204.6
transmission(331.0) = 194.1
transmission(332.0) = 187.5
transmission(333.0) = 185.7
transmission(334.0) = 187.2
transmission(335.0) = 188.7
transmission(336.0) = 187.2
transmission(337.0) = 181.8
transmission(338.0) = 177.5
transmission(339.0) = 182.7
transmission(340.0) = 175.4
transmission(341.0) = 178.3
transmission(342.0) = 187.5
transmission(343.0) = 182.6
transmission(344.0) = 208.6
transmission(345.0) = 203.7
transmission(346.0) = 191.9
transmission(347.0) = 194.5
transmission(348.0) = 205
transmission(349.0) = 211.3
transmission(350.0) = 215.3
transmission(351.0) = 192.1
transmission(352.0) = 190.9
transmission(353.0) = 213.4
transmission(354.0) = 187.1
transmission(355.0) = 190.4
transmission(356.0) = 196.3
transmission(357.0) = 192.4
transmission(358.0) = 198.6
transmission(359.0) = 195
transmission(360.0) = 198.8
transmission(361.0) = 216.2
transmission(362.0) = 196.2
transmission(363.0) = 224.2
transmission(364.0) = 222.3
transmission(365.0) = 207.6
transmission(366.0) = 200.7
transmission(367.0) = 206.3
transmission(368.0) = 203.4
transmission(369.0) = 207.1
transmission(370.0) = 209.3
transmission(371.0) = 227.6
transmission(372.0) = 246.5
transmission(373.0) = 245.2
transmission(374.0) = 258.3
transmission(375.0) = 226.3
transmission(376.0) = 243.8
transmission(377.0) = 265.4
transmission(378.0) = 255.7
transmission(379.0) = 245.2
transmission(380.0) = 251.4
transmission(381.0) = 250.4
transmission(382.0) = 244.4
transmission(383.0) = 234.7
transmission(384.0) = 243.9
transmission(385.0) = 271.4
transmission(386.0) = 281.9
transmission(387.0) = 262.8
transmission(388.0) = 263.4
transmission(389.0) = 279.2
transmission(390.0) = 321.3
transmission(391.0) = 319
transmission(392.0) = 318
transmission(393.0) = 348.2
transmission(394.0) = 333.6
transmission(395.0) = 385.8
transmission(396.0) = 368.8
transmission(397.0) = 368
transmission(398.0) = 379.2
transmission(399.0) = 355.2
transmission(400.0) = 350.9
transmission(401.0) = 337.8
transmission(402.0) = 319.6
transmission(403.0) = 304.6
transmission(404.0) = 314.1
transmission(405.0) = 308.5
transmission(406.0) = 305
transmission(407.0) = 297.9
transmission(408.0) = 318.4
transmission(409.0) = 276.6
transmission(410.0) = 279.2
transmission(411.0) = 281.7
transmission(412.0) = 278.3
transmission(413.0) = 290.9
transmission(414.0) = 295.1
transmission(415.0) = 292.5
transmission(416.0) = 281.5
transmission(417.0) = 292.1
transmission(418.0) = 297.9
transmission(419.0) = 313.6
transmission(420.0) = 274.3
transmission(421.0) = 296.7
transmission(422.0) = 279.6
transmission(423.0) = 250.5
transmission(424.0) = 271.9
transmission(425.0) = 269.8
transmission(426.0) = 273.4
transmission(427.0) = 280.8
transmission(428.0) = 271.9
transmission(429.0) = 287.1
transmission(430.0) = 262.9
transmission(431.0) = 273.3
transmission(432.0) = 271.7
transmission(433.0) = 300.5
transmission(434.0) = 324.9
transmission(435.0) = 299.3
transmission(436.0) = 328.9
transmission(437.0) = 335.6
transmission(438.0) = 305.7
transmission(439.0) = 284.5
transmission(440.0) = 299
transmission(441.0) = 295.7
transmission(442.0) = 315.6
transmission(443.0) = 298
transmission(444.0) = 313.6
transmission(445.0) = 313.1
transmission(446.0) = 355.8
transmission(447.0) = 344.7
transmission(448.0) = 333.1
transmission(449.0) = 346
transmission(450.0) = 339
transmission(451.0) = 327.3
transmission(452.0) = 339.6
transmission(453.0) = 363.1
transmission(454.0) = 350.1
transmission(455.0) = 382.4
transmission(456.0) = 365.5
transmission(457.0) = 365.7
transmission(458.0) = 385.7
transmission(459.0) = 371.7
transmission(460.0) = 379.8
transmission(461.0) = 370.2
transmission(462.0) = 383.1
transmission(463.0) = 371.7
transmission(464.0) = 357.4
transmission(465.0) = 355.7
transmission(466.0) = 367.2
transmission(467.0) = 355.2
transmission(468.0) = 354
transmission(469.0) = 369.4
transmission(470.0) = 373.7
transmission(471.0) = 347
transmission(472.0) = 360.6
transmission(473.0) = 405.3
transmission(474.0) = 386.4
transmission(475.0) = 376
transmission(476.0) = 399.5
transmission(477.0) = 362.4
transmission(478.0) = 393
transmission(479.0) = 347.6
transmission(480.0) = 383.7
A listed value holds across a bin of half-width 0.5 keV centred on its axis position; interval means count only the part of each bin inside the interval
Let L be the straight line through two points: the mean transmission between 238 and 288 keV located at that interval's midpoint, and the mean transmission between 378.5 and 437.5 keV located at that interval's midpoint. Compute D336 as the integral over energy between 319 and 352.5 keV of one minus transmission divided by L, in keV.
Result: 7.6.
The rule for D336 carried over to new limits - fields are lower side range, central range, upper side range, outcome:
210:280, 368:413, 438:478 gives 3.8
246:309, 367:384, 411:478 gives 2.5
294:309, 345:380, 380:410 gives 7.1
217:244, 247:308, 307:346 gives 1.6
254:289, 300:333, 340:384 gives 0.7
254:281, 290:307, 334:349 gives 2.3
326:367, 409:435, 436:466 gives 1.6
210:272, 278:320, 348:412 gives 7.4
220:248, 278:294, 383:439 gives 3.9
